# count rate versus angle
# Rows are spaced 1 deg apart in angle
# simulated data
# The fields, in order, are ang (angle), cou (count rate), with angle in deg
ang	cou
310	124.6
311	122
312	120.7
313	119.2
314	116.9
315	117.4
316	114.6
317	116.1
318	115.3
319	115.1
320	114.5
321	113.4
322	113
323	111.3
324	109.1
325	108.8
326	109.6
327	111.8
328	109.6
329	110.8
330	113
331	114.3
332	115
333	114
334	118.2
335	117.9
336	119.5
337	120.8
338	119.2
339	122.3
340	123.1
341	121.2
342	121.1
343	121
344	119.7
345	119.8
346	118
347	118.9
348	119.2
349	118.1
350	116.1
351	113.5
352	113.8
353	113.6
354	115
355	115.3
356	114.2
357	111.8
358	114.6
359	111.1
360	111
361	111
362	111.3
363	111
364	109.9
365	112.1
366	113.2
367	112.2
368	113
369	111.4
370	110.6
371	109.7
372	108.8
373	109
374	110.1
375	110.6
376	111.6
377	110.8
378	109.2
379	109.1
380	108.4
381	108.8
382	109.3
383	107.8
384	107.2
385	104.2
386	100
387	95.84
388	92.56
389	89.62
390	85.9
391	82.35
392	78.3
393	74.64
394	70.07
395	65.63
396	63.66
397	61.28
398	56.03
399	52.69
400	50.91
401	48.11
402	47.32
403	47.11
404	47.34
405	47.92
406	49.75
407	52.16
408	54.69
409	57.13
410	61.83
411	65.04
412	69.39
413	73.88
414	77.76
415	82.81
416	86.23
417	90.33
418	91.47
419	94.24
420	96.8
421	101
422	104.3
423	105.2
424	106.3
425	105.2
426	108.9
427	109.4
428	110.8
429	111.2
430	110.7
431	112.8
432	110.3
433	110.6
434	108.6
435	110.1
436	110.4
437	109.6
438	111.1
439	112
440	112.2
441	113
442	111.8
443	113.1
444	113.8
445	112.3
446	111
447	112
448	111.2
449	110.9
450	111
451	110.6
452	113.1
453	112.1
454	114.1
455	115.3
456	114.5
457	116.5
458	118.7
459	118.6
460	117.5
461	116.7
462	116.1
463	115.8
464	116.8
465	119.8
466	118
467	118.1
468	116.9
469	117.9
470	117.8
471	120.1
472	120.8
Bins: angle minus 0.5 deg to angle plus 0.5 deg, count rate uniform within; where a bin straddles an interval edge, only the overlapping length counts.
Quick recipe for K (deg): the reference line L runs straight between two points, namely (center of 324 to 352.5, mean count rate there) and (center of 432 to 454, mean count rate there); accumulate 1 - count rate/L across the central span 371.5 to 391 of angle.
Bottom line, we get 1.8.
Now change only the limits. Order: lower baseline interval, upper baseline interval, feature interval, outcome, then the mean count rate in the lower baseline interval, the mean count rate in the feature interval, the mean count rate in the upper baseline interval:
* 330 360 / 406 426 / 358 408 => 4.85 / 117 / 90.3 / 82.8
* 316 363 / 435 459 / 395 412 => 8.82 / 115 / 54.7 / 113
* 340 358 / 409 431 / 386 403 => 5.36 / 117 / 69.9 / 93.1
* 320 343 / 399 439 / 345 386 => -3.14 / 115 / 112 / 85.8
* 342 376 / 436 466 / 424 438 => 0.49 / 114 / 110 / 114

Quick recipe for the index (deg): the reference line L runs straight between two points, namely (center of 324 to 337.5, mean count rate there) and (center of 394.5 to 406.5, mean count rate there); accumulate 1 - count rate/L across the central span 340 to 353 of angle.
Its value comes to -2.4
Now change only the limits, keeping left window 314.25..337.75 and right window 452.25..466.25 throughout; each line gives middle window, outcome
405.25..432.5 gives 6.4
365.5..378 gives 0.4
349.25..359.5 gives 0.1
